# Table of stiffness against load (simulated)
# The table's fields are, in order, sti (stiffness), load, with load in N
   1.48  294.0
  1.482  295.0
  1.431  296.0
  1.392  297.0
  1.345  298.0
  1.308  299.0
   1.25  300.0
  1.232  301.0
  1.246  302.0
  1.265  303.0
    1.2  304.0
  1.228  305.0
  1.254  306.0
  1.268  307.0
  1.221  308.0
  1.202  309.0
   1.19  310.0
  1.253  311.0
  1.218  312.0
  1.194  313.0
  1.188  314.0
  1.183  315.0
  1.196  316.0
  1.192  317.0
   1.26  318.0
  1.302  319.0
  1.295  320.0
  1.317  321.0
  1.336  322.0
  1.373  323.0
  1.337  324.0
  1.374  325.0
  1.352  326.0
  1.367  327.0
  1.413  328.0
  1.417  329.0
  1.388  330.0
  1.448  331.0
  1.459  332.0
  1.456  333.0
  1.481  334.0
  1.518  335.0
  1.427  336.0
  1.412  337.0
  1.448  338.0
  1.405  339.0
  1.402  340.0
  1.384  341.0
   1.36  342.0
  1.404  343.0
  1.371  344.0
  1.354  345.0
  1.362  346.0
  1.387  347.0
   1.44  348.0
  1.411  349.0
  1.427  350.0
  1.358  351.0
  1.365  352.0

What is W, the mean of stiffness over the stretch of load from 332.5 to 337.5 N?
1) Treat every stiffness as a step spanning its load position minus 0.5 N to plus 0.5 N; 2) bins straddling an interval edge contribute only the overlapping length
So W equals 1.46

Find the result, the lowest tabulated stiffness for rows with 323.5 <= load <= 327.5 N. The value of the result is 1.337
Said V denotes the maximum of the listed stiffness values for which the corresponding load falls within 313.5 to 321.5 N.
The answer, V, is 1.317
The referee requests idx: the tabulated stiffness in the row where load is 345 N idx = 1.354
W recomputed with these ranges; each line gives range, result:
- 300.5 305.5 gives 1.23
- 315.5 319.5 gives 1.24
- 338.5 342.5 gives 1.39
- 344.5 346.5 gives 1.36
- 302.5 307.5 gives 1.24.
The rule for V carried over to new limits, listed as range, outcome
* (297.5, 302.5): 1.345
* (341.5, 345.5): 1.404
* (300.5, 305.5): 1.265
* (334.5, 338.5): 1.518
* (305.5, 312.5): 1.268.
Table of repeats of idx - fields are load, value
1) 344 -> 1.371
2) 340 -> 1.402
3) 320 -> 1.295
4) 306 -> 1.254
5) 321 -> 1.317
